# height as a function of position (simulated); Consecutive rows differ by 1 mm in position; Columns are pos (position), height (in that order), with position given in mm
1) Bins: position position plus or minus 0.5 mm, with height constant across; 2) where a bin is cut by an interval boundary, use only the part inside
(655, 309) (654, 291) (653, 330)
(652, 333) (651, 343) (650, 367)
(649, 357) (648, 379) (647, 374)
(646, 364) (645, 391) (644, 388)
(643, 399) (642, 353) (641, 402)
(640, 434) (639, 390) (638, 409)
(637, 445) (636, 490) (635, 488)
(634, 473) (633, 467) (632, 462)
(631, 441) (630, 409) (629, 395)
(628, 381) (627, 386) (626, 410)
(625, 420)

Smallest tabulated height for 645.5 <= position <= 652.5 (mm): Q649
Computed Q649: 333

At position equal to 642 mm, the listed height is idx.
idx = 353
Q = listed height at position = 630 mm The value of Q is 409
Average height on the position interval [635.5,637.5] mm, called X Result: 468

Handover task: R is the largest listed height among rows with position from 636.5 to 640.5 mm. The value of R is 445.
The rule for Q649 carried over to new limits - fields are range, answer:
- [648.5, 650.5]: 357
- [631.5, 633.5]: 462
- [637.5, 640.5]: 390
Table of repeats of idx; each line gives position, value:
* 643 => 399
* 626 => 410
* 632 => 462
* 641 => 402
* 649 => 357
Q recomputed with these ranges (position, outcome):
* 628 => 381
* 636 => 490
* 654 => 291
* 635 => 488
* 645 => 391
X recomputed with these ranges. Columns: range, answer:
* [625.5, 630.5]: 396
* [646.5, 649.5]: 370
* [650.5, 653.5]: 335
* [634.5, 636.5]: 489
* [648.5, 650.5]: 362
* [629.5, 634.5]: 450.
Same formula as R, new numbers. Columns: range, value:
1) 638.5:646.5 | 434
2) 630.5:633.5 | 467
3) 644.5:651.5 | 391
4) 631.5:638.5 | 490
